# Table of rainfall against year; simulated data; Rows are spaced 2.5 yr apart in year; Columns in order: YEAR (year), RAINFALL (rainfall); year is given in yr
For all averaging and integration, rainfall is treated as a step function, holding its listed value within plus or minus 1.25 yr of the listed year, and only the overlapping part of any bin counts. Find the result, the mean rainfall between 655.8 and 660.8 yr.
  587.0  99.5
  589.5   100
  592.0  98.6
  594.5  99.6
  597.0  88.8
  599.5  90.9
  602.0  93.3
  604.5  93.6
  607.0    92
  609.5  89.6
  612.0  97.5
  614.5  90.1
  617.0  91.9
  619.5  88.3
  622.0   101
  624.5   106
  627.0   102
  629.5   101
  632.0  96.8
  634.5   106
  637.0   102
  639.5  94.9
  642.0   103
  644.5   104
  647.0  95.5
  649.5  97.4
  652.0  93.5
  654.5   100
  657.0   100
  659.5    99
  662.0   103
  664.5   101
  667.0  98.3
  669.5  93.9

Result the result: 99.5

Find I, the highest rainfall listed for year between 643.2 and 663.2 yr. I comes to 104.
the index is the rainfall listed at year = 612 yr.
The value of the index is 97.5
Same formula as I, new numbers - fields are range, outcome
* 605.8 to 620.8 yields 97.5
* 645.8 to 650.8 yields 97.4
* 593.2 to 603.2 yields 99.6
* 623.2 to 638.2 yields 106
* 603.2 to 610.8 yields 93.6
